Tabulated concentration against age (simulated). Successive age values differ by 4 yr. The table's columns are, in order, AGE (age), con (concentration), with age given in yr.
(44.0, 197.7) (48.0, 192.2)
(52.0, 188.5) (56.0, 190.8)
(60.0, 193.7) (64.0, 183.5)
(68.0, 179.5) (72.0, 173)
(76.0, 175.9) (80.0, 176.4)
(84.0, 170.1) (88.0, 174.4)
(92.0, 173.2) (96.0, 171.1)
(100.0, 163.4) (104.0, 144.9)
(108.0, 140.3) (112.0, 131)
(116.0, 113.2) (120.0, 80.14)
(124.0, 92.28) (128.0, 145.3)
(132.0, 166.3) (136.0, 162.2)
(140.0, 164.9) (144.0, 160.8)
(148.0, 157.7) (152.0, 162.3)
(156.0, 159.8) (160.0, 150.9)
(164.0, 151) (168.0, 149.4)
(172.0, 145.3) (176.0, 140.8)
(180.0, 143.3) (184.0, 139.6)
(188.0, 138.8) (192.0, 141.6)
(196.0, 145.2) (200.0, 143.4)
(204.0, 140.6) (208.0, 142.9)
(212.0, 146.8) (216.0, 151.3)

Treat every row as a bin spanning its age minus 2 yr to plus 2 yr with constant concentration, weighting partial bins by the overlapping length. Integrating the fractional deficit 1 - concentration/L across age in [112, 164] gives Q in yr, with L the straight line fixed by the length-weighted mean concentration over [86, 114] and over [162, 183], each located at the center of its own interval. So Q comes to 2.7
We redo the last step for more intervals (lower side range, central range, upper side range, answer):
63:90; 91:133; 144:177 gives 7.5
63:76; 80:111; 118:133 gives -2.5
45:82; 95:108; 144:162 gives 1.3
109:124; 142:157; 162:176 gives -3.1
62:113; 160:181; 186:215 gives 0.4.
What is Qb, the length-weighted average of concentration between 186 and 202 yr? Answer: 142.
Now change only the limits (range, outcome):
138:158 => 161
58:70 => 186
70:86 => 174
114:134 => 119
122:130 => 119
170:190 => 142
